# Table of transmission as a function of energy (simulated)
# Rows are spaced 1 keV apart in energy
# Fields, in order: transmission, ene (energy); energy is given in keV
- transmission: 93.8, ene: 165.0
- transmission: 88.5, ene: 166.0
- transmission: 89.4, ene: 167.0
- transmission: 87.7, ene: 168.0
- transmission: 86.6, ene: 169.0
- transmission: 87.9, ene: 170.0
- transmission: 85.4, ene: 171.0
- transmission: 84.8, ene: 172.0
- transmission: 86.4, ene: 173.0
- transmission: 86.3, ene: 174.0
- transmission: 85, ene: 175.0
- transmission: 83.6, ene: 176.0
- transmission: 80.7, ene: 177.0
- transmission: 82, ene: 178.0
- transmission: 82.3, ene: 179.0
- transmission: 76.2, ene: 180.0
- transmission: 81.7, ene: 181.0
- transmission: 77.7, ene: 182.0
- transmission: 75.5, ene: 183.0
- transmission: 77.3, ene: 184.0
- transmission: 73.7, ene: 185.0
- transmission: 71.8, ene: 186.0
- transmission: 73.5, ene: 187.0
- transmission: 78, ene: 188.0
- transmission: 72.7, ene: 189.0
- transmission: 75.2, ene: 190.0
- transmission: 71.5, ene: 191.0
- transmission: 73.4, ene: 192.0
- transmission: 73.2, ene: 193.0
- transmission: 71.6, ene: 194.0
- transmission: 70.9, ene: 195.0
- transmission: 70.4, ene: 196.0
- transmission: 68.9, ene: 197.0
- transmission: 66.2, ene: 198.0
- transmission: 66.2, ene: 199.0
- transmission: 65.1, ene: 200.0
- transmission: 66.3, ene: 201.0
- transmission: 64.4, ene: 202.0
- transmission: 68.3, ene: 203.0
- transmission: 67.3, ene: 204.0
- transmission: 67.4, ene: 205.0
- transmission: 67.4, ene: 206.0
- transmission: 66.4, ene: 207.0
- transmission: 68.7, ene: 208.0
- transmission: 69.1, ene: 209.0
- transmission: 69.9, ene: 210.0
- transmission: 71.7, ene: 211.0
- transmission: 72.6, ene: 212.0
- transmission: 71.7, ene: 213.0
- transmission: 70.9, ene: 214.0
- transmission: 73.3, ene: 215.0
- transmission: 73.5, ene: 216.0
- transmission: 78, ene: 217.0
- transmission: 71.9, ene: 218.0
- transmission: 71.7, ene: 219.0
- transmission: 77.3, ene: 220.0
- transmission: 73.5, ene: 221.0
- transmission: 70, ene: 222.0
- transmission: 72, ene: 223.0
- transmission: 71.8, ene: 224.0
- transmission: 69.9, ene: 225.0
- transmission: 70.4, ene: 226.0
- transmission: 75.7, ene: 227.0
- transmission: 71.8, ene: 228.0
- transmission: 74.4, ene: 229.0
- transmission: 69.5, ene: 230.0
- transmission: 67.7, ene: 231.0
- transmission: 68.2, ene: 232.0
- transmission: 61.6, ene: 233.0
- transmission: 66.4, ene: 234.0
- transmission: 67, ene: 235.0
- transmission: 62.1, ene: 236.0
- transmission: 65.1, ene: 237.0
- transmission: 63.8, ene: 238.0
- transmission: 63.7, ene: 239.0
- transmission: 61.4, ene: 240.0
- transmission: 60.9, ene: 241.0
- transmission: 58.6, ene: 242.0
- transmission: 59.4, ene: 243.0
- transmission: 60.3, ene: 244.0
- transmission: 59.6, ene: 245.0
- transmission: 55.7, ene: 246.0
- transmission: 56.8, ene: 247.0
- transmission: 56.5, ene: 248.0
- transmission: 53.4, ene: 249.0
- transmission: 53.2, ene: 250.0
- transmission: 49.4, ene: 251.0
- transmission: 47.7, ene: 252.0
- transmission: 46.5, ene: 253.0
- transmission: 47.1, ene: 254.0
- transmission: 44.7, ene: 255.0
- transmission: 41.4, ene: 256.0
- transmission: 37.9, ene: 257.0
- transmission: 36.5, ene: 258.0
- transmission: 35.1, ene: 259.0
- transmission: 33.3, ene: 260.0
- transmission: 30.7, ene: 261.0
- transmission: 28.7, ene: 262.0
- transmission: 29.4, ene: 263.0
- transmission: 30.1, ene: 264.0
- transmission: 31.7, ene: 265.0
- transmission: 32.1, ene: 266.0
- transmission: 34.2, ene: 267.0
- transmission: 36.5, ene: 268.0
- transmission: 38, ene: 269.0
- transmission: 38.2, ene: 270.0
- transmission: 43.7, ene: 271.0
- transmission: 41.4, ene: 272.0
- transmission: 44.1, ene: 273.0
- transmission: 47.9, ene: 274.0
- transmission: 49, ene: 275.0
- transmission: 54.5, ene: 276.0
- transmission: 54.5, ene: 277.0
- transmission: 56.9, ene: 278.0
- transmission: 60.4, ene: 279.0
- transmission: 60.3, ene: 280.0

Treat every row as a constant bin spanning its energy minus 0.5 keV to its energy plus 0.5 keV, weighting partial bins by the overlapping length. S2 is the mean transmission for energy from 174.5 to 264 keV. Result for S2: 65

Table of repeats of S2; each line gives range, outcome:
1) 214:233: 71.9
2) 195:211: 67.7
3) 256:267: 33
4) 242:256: 52.9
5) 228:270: 50.7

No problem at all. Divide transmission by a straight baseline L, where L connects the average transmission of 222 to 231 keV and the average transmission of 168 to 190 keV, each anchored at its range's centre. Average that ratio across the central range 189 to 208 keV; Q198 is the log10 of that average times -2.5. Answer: 0.12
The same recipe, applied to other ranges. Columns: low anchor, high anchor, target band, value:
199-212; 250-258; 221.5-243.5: -0.210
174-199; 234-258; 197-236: -0.077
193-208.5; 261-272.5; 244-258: -0.166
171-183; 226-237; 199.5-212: 0.107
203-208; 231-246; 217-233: -0.112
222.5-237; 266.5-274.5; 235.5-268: 0.148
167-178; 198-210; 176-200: 0.030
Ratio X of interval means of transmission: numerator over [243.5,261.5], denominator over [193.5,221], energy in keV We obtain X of 0.7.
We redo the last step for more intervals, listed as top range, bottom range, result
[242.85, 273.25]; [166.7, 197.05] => 0.54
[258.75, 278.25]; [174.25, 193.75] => 0.51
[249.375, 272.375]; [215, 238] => 0.55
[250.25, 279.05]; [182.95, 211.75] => 0.59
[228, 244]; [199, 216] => 0.94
